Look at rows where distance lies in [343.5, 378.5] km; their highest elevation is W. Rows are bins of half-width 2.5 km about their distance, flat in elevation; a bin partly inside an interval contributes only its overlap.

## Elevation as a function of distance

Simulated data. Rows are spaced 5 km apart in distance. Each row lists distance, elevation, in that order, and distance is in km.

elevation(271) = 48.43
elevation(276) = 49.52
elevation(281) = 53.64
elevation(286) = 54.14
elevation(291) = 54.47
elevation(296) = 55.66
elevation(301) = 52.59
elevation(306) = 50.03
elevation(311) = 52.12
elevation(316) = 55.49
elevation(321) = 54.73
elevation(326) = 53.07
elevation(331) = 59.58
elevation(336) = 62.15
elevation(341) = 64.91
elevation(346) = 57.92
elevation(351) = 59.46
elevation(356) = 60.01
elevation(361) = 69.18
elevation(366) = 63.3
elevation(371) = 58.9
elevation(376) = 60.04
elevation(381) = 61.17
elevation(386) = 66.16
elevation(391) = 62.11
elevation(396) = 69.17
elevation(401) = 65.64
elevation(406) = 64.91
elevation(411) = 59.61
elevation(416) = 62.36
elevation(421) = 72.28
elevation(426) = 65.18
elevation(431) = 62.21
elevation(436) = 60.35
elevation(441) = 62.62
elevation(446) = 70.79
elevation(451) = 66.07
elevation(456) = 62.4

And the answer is 69.18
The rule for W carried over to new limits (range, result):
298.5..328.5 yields 55.49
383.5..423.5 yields 72.28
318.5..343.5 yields 64.91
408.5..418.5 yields 62.36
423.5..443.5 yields 65.18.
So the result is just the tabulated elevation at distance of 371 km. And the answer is 58.9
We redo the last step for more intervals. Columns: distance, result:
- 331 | 59.58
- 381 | 61.17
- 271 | 48.43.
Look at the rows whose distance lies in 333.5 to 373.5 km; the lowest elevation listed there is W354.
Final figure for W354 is 57.92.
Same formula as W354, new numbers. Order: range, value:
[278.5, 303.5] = 52.59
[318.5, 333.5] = 53.07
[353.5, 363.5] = 60.01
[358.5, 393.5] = 58.9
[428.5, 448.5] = 60.35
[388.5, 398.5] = 62.11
